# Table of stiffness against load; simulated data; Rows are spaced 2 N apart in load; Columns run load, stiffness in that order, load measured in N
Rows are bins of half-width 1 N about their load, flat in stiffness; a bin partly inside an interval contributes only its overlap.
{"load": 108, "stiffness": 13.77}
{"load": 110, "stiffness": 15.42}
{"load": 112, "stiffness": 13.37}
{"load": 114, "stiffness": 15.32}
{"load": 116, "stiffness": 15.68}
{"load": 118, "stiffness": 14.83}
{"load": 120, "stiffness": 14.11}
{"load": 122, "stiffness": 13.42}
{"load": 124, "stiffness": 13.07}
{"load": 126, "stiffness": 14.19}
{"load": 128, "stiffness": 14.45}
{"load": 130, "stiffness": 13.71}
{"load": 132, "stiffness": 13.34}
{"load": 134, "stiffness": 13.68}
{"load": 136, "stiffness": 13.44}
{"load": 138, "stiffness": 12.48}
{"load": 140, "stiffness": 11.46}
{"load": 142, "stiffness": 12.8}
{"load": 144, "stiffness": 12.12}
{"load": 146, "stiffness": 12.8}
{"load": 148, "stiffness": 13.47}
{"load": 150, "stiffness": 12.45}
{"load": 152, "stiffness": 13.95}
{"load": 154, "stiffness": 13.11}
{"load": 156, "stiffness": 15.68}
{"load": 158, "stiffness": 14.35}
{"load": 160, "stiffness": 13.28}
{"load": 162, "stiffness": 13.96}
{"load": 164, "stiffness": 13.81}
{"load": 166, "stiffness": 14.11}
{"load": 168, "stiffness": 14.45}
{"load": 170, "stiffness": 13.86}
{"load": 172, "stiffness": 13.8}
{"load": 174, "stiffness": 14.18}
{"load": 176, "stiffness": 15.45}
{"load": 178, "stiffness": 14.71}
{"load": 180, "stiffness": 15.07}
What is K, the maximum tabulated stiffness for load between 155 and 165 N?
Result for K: 15.68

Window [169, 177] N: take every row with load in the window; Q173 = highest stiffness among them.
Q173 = 15.45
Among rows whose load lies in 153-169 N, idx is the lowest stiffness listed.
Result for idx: 13.11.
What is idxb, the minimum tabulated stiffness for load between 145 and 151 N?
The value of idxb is 12.45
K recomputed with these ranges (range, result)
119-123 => 14.11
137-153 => 13.95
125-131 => 14.45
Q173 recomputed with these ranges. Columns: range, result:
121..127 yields 14.19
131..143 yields 13.68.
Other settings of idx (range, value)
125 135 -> 13.34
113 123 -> 13.42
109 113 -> 13.37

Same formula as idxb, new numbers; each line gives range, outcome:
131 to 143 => 11.46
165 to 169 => 14.11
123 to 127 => 13.07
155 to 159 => 14.35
